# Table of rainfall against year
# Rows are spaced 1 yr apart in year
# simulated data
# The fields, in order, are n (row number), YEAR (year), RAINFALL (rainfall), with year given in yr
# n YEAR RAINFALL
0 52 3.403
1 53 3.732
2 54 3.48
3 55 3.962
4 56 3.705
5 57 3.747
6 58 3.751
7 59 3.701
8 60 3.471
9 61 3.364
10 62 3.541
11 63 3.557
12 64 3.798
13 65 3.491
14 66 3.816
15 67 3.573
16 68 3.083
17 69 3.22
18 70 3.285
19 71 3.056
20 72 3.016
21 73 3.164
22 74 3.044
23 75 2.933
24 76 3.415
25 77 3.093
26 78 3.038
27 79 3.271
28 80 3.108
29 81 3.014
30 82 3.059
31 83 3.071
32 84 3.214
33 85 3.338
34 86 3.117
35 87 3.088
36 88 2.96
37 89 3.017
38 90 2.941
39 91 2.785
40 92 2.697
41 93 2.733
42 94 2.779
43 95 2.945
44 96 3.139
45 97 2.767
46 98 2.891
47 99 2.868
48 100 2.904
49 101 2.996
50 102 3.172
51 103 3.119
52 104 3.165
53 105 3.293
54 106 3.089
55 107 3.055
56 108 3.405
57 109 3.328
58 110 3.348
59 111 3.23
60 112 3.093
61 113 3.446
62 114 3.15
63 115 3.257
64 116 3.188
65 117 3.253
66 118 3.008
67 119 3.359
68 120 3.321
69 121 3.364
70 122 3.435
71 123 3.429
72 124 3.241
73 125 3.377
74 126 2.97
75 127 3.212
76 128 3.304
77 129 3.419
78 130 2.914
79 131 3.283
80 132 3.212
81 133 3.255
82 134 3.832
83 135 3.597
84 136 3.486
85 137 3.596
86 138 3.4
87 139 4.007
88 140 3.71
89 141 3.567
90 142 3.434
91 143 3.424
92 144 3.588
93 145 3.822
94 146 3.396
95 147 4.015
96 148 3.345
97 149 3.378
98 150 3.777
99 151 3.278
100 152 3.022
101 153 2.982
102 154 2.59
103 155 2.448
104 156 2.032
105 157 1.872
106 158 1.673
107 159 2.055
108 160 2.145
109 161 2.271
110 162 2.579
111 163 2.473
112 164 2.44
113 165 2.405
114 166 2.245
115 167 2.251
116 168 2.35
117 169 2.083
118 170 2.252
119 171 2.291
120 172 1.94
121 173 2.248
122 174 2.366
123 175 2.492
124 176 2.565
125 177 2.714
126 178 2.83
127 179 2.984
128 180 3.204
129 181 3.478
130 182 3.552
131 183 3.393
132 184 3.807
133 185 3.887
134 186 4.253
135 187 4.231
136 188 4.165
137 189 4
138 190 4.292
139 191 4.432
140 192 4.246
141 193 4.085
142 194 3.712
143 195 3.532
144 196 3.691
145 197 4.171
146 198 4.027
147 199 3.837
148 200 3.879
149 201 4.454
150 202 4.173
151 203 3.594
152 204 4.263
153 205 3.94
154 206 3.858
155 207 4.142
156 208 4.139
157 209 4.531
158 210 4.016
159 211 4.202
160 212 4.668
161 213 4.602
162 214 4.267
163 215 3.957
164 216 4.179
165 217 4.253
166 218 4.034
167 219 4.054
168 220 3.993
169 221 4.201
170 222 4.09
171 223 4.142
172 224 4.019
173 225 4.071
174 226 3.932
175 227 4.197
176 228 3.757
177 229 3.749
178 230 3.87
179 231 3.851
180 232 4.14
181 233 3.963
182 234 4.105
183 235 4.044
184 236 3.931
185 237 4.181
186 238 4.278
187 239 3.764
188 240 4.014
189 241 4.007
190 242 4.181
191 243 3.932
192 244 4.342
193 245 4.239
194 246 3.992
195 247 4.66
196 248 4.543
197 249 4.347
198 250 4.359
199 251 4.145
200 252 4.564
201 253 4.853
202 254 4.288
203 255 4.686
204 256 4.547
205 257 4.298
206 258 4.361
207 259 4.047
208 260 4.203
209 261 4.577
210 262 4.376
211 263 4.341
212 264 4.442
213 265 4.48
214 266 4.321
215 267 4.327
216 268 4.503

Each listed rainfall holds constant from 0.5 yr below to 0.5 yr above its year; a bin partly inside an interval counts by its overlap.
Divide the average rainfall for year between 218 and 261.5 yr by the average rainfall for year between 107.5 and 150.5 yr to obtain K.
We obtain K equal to 1.23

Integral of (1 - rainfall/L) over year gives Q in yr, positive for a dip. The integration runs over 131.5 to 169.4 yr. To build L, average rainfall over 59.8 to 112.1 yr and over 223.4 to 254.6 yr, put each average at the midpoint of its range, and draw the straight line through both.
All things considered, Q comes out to 6.1 yr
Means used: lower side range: 3.15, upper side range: 4.14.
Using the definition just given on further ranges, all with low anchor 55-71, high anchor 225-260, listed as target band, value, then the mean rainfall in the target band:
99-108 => 1.42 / 3.1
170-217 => 3.49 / 3.71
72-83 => 1.48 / 3.11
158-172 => 5.89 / 2.26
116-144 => 2.91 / 3.39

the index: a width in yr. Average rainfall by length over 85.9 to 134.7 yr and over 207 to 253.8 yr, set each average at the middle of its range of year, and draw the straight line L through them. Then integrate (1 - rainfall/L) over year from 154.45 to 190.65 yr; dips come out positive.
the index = 8.8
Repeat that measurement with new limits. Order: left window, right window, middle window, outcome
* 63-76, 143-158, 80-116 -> 1.7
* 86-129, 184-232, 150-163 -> 4.0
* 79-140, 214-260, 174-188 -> 1.5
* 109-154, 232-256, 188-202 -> -0.6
